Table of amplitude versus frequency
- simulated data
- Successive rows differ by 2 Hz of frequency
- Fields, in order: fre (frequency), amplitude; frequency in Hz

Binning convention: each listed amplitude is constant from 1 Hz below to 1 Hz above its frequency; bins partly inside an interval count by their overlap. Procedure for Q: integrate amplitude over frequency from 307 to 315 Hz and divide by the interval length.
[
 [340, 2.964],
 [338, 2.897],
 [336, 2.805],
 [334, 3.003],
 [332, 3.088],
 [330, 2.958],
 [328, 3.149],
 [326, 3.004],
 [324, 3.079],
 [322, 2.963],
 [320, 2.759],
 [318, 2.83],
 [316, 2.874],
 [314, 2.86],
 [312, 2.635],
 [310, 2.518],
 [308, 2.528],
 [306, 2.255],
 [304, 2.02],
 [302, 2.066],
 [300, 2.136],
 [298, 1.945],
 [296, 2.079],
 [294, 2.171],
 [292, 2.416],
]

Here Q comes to 2.64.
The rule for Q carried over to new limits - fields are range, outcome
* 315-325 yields 2.9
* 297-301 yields 2.04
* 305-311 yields 2.43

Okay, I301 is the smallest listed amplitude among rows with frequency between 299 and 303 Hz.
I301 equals 2.066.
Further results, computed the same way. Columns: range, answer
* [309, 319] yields 2.518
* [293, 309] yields 1.945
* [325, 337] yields 2.805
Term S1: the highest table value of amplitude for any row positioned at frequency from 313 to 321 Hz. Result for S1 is 2.874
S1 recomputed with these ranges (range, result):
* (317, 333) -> 3.149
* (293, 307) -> 2.255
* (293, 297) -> 2.171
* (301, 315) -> 2.86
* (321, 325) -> 3.079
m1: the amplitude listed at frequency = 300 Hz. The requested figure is 2.136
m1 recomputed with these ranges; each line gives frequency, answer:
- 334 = 3.003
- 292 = 2.416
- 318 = 2.83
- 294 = 2.171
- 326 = 3.004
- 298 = 1.945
